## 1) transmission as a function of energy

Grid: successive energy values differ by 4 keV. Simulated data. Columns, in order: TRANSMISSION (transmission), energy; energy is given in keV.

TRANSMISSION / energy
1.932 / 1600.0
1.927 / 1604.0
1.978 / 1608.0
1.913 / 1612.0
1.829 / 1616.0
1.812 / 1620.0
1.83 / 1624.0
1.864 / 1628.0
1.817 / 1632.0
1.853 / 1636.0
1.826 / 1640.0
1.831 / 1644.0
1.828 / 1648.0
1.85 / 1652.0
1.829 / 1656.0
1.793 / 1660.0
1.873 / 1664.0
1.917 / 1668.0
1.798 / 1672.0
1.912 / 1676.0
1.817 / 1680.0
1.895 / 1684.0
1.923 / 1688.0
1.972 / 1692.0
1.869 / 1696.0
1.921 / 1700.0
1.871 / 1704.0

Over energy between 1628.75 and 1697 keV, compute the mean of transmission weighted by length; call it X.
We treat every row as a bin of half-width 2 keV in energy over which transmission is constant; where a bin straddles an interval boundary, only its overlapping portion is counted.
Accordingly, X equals 1.86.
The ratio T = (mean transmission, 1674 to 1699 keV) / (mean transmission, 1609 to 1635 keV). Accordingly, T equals 1.03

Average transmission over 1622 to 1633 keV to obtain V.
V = 1.84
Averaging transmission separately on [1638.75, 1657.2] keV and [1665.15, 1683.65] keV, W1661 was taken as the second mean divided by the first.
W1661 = 1.0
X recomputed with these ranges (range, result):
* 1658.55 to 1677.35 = 1.86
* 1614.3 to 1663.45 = 1.83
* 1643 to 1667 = 1.84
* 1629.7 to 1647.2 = 1.83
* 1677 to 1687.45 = 1.87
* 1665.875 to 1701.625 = 1.89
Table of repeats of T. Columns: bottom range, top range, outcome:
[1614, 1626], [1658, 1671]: 1.02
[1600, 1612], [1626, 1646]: 0.95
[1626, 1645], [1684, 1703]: 1.04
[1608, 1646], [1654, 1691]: 1.01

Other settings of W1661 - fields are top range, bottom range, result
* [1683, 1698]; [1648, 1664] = 1.05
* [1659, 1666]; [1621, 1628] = 1.00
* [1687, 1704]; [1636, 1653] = 1.04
